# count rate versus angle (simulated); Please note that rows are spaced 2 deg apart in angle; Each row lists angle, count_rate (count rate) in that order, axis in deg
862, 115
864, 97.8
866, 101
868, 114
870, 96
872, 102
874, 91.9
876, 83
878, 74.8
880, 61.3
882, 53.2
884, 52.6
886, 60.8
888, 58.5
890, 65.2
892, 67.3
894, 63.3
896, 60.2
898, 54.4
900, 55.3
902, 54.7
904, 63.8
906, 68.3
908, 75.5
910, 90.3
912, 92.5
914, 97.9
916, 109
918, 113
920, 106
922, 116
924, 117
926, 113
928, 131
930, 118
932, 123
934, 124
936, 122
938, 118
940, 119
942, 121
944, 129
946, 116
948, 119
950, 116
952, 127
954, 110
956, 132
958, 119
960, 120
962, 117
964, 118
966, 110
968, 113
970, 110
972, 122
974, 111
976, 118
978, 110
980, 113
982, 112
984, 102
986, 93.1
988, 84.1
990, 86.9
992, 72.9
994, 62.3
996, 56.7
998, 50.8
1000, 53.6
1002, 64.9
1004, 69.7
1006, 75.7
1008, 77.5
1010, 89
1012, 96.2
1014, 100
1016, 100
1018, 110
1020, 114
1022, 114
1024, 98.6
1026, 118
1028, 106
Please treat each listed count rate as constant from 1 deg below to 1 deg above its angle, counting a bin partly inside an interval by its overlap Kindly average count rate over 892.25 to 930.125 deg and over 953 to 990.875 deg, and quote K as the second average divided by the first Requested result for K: 1.3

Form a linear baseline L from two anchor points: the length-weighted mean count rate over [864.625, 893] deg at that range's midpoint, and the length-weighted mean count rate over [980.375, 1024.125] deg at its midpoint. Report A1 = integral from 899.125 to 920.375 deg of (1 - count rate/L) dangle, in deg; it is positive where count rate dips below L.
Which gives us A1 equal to -1.1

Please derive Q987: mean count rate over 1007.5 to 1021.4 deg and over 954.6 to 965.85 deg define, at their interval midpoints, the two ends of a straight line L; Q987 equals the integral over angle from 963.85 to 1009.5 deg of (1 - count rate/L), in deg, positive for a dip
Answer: 8.46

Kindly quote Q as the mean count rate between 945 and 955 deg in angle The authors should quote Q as 118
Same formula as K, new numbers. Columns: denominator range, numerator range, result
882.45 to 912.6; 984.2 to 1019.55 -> 1.23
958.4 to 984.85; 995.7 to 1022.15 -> 0.73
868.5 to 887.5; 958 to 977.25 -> 1.53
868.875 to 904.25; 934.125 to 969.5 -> 1.75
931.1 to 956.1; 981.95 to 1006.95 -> 0.62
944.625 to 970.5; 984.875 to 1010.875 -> 0.61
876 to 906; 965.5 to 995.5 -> 1.64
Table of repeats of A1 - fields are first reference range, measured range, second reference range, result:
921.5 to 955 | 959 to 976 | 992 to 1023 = -1.9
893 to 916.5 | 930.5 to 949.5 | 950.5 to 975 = -4.0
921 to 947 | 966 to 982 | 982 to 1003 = -4.4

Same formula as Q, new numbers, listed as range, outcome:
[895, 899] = 57.3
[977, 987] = 106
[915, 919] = 111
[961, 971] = 114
